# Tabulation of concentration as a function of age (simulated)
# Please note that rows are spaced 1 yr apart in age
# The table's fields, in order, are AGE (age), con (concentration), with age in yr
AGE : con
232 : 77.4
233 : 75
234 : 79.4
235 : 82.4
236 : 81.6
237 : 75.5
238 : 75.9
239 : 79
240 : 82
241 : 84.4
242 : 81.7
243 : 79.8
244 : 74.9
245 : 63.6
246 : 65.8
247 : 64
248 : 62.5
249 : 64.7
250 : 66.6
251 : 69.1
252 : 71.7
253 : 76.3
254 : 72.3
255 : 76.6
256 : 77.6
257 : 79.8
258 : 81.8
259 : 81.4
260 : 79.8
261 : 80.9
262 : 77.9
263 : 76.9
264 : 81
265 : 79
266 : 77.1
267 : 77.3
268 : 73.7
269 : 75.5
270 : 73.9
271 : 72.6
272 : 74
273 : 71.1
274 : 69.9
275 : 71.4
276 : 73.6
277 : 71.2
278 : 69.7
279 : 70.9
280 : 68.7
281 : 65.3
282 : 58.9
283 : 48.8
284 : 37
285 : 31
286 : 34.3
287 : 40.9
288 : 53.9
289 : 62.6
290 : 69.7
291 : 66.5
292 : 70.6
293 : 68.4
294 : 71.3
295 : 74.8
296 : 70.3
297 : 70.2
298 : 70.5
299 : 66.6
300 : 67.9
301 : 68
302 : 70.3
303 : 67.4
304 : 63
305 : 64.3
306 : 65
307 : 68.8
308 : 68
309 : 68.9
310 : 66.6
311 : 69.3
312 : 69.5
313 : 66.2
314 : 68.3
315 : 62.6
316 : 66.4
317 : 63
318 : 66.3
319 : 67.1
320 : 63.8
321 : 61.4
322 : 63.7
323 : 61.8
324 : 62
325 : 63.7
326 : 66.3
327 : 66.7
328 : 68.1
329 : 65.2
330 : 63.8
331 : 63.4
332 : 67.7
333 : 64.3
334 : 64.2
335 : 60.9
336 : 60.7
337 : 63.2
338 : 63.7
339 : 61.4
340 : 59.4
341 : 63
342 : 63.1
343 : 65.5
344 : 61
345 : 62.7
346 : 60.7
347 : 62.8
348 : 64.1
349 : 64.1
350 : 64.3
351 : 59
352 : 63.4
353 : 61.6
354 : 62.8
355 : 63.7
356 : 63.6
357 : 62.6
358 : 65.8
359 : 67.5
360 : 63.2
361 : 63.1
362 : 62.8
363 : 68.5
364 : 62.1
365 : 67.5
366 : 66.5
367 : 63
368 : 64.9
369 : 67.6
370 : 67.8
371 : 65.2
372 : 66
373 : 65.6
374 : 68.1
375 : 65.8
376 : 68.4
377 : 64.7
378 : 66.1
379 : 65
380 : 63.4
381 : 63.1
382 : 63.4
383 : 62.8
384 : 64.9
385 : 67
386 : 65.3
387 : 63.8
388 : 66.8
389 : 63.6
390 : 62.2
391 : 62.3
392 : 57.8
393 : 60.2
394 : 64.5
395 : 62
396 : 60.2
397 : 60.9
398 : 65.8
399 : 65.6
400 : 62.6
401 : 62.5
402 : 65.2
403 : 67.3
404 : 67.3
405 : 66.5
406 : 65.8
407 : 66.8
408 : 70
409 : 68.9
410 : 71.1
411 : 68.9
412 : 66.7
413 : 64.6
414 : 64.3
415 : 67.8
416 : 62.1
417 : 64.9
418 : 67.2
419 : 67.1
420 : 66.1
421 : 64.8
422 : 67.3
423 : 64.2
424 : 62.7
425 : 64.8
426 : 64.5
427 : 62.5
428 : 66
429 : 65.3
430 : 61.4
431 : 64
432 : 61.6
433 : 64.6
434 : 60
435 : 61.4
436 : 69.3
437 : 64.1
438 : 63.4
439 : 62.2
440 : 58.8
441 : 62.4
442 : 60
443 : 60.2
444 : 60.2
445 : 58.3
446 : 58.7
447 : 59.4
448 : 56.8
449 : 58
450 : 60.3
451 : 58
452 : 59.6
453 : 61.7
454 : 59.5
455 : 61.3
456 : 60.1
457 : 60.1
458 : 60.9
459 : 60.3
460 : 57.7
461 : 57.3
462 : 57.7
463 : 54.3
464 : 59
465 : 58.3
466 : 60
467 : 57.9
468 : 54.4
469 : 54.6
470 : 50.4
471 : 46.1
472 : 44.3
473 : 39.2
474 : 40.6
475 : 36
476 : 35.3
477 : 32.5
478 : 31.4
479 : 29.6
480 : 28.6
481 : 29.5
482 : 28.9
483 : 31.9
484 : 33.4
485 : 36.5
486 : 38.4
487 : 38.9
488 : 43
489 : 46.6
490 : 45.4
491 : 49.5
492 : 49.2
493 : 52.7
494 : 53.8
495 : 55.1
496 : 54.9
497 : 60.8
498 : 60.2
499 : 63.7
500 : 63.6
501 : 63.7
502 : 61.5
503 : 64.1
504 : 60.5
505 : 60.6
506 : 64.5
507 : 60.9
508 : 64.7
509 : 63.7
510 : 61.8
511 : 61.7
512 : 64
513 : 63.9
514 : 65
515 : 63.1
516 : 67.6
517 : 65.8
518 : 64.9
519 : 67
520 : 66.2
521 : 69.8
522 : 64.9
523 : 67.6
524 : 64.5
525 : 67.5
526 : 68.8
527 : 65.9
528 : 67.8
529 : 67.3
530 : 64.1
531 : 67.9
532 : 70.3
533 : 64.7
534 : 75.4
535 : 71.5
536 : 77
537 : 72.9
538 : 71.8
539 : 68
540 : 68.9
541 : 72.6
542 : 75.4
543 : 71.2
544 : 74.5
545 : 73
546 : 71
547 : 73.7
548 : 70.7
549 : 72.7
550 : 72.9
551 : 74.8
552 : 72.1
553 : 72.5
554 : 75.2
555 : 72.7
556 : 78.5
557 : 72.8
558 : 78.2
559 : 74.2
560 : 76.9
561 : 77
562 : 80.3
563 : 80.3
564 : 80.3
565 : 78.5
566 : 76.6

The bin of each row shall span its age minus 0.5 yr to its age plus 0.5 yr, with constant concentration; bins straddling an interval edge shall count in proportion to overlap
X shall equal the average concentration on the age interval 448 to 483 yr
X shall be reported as 49.9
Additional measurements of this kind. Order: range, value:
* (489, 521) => 60.7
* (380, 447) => 64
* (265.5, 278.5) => 73.2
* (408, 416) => 67.3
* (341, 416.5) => 64.6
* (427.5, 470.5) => 60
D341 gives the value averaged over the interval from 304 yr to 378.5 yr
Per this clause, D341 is 64.6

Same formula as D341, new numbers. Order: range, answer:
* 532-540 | 71.4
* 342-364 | 63.4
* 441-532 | 55.7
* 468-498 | 42.5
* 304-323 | 65.9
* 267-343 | 65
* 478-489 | 34.3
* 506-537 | 66.6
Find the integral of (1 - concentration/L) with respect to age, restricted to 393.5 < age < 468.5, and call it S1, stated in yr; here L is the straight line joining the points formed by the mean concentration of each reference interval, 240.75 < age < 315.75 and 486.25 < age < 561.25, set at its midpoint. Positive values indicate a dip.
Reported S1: 4.8 yr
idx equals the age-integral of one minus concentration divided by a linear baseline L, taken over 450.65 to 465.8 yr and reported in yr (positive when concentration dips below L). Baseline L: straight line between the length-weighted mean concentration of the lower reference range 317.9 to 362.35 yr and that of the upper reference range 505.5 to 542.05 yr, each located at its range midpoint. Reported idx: 1.6 yr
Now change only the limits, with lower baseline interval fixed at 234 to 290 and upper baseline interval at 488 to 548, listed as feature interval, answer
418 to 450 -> 1.9 yr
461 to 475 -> 3.0 yr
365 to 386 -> 0.7 yr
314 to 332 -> 1.2 yr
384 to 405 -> 1.1 yr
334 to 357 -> 2.0 yr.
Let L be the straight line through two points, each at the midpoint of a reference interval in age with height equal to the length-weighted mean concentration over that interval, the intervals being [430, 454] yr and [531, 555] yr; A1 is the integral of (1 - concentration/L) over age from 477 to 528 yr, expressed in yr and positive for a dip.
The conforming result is 9.5 yr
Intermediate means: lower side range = 61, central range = 55.3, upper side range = 72.2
